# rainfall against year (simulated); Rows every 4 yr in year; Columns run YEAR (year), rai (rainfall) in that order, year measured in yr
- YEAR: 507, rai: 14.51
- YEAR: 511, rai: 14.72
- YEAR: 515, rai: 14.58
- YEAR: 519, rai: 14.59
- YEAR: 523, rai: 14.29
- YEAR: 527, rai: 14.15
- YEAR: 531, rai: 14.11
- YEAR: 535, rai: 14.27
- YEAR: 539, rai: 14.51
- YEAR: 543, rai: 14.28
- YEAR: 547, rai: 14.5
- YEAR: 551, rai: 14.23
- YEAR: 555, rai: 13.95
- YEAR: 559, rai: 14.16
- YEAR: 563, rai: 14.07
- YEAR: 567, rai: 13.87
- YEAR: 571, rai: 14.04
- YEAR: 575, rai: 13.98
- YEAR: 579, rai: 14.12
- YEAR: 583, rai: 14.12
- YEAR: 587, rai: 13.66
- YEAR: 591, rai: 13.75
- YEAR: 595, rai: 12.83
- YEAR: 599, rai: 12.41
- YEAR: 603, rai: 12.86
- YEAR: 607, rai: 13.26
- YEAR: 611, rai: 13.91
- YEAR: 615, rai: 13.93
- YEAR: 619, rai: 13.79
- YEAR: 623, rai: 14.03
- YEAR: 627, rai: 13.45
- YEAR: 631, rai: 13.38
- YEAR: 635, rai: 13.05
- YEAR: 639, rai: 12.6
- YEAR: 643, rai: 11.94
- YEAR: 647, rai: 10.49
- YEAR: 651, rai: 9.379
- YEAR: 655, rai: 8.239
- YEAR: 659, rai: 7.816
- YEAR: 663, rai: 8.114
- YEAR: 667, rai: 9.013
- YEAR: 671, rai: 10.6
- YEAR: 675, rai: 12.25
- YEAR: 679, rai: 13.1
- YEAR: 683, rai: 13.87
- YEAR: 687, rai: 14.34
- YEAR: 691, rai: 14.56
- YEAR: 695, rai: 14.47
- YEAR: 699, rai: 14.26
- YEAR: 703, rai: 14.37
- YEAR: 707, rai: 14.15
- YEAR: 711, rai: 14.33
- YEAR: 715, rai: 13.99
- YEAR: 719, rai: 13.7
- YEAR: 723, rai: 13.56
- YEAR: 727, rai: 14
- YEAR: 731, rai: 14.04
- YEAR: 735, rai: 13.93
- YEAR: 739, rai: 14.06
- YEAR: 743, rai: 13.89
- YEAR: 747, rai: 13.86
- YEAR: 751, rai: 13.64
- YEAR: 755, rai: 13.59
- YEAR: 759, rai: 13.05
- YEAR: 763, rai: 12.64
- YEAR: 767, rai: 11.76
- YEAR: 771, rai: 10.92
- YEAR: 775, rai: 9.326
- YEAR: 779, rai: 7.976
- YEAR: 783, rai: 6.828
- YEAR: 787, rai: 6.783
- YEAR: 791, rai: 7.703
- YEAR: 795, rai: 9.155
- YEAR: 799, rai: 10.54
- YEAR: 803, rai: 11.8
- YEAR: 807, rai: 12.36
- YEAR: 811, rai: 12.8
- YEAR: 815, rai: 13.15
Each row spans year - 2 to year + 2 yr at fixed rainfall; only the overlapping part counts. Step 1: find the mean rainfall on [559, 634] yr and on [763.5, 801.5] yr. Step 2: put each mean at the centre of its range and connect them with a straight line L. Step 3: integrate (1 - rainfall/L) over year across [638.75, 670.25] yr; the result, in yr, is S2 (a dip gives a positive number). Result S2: 6.9 yr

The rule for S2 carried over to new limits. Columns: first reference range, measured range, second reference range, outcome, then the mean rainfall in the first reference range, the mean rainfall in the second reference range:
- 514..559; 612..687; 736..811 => 6.5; 14.3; 11.2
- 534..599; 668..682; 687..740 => 2.2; 14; 14.1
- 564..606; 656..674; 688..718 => 6.4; 13.6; 14.3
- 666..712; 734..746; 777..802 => -3.5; 13.3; 8.31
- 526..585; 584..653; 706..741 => 5.9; 14.2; 14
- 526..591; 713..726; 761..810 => -3.1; 14.1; 9.88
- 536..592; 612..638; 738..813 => -0.6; 14.1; 11.2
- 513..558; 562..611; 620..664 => -2.8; 14.3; 11.3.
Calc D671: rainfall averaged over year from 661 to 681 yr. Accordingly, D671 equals 10.6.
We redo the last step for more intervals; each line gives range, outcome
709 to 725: 13.9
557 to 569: 14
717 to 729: 13.8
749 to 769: 12.9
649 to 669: 8.51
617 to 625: 13.9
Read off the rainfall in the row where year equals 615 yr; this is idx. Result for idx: 13.93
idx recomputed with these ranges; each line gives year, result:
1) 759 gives 13.05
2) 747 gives 13.86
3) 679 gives 13.1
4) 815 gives 13.15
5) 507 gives 14.51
